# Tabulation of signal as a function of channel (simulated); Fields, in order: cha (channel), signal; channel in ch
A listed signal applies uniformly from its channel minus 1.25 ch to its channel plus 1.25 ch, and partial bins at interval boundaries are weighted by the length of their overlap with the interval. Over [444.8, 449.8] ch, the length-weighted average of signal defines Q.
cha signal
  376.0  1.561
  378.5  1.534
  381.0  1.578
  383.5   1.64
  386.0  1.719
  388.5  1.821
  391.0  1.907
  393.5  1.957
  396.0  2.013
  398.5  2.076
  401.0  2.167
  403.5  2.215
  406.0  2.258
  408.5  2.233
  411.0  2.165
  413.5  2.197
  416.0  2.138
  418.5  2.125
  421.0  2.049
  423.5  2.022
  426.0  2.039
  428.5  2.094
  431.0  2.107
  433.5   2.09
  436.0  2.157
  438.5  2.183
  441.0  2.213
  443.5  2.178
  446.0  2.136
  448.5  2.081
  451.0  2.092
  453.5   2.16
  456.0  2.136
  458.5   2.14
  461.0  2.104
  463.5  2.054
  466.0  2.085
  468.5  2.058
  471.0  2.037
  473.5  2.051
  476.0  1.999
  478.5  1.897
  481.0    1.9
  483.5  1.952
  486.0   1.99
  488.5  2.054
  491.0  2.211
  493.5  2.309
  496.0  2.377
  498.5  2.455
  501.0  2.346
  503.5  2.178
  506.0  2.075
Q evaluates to 2.11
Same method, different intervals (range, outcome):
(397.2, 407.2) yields 2.18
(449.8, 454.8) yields 2.13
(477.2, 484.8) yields 1.92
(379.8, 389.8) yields 1.69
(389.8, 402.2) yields 2.02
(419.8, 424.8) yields 2.04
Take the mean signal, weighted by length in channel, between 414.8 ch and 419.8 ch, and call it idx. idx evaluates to 2.13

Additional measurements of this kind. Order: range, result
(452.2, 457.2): 2.15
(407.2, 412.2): 2.2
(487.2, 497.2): 2.24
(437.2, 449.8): 2.16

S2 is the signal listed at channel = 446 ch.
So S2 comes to 2.136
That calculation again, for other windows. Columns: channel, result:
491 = 2.211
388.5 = 1.821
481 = 1.9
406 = 2.258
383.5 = 1.64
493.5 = 2.309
